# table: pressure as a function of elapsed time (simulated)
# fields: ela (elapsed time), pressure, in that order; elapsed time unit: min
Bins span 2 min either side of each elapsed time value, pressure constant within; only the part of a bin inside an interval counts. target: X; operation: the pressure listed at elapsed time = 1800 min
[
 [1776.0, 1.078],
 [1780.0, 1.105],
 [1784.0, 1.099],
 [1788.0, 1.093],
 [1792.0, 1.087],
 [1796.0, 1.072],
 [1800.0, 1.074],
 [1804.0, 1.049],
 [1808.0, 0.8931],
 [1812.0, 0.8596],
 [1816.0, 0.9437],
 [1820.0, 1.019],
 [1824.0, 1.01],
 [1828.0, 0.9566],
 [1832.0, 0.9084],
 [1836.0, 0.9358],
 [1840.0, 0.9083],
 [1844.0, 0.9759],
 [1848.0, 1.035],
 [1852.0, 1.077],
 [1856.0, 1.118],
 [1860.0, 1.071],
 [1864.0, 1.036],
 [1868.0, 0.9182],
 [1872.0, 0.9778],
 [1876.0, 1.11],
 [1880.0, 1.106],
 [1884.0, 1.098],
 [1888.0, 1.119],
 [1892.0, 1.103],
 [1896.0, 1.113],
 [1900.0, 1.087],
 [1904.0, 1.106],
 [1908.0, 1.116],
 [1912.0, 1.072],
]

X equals 1.074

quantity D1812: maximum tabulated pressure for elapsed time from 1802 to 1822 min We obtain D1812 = 1.049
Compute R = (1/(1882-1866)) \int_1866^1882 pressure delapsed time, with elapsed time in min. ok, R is 1.03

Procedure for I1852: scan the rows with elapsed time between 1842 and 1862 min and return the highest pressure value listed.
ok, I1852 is 1.118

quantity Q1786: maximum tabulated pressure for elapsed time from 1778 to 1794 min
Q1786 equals 1.105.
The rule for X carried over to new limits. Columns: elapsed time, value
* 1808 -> 0.8931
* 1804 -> 1.049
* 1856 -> 1.118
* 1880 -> 1.106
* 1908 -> 1.116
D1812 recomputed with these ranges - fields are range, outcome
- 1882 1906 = 1.119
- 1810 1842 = 1.019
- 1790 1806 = 1.087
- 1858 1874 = 1.071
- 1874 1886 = 1.11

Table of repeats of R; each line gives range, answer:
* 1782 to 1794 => 1.09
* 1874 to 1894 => 1.11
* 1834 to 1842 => 0.922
